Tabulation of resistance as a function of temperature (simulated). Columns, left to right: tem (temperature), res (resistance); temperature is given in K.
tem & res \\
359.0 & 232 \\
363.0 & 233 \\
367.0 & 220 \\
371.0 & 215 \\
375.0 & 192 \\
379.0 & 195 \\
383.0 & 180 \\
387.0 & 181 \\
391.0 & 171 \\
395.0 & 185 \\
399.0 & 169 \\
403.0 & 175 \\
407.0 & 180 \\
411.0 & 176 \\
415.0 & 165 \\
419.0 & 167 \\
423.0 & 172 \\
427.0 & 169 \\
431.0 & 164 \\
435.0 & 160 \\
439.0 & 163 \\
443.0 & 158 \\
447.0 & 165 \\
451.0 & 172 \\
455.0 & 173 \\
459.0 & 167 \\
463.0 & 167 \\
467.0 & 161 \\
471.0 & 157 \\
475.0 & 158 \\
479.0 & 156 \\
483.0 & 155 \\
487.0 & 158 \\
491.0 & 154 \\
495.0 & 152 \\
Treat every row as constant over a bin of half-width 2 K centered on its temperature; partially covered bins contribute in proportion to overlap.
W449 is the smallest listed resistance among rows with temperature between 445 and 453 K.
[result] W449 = 165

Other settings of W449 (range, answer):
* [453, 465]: 167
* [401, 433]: 164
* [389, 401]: 169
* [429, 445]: 158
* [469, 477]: 157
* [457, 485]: 155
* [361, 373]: 215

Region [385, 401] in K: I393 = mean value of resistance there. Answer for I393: 176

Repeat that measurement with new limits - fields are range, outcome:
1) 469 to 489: 157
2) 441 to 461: 167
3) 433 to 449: 162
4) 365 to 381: 206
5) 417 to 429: 169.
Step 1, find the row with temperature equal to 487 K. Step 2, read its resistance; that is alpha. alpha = 158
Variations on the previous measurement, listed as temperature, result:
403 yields 175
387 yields 181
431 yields 164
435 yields 160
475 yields 158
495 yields 152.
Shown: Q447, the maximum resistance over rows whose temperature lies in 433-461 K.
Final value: 173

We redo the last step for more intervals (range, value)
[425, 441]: 169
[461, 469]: 167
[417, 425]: 172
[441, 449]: 165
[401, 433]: 180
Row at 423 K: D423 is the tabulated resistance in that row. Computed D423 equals 172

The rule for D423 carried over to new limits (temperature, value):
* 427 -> 169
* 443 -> 158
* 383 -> 180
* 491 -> 154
